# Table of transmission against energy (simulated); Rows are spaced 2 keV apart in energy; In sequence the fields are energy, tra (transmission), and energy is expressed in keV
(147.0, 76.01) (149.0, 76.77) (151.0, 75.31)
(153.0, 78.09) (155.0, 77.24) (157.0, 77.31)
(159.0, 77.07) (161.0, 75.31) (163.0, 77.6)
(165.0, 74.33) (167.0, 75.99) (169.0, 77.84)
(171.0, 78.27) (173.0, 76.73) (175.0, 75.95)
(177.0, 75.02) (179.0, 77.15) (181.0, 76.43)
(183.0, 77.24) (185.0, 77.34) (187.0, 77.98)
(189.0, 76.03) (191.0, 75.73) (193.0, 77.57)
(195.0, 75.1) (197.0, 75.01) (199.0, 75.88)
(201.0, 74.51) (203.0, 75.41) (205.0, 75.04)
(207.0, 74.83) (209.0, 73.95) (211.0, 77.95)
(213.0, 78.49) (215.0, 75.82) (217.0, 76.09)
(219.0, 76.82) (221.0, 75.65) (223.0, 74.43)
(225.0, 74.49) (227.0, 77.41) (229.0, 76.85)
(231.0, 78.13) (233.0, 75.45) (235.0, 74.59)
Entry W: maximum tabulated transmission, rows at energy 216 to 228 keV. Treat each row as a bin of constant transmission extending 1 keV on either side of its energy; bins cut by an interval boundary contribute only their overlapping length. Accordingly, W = 77.41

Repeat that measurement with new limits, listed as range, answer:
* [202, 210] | 75.41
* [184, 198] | 77.98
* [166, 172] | 78.27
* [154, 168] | 77.6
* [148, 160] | 78.09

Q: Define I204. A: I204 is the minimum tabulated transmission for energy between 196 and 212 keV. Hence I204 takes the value 73.95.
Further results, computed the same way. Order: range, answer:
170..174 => 76.73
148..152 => 75.31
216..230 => 74.43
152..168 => 74.33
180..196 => 75.1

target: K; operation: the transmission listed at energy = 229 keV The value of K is 76.85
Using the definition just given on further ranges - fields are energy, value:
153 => 78.09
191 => 75.73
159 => 77.07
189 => 76.03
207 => 74.83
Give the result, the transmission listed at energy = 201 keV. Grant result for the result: 74.51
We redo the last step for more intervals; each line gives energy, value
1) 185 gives 77.34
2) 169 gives 77.84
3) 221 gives 75.65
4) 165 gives 74.33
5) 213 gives 78.49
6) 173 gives 76.73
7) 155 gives 77.24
